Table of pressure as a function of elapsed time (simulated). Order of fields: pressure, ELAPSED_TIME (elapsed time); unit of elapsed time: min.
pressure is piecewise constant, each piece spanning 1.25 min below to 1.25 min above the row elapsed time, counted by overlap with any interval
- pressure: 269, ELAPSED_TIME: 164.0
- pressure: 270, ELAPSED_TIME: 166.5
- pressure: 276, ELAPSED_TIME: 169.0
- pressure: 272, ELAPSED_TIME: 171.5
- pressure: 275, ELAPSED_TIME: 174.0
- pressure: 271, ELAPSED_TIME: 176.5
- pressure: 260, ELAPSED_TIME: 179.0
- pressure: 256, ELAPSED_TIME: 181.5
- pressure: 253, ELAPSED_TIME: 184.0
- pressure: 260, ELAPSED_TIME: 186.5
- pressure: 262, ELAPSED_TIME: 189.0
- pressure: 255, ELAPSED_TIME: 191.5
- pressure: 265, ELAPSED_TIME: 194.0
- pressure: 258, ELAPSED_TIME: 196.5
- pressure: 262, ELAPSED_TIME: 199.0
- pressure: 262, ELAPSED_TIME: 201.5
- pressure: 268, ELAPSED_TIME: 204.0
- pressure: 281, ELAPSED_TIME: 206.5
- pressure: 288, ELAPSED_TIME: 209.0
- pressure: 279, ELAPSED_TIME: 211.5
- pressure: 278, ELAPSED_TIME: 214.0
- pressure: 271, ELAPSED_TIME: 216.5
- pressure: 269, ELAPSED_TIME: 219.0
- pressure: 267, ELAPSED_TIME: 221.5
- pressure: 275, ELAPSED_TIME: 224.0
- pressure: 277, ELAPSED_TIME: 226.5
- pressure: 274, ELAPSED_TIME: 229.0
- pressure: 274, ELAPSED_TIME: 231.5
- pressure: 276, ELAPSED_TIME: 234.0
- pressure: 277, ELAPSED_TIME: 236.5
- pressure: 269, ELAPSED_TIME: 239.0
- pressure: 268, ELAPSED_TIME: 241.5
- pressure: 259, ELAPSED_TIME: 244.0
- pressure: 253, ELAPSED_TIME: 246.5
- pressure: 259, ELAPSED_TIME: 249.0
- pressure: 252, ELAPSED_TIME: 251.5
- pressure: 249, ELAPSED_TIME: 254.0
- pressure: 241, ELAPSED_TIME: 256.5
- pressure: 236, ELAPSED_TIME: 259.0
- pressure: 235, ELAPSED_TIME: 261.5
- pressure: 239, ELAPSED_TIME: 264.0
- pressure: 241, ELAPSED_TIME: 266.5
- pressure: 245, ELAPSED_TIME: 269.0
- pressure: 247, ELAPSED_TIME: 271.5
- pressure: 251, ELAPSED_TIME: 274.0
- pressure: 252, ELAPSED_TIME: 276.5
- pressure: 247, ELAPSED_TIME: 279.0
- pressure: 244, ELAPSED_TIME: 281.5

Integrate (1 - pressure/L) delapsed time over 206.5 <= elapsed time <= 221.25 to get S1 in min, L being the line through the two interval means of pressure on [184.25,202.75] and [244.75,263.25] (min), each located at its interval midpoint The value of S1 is -1.2 min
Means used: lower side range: 260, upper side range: 247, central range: 277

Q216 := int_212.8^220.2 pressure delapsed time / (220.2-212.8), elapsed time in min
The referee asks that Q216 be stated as 273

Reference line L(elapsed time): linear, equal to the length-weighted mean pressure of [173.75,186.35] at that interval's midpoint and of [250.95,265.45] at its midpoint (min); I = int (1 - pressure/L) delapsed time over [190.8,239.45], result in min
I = -3.6 min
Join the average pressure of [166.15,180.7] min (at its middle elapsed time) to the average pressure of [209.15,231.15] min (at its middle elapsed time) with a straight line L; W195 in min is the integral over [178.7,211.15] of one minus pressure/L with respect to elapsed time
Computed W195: 0.9 min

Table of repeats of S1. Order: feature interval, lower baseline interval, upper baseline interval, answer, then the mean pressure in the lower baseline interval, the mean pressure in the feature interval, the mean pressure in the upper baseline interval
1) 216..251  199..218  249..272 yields -1.25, 274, 269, 244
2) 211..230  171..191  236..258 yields -1.00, 263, 274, 258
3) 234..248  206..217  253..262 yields -0.63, 280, 266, 240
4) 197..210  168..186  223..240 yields -0.05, 266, 271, 275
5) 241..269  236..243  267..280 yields 1.35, 270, 248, 248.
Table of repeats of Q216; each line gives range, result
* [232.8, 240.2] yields 274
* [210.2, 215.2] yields 279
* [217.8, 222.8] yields 268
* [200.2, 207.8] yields 270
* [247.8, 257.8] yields 250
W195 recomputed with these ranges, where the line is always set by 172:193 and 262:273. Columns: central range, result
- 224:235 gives -1.0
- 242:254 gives -0.4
